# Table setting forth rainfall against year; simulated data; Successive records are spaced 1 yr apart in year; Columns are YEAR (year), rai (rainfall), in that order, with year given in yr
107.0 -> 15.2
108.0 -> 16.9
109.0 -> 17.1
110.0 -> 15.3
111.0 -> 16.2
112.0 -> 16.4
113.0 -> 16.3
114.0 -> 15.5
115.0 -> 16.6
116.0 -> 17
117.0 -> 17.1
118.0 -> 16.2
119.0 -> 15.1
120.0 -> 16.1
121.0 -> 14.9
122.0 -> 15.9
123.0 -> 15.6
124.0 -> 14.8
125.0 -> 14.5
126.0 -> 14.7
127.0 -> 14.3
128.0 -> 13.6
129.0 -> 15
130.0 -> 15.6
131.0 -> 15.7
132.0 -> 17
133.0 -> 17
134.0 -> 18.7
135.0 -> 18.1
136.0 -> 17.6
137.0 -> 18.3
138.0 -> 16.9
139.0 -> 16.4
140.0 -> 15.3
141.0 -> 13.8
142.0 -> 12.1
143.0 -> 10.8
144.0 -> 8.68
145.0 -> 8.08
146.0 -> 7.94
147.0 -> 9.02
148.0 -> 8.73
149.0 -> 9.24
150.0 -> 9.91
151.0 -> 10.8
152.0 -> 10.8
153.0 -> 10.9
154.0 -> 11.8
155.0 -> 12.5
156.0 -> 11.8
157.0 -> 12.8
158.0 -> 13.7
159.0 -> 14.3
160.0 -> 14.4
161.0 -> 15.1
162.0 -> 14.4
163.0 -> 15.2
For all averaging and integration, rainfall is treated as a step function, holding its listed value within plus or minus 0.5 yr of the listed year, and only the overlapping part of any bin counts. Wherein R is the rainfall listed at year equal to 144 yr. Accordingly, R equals 8.68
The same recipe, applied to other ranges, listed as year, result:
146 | 7.94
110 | 15.3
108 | 16.9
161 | 15.1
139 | 16.4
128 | 13.6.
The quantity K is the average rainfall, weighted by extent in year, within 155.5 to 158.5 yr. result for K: 12.8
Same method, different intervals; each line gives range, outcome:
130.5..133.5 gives 16.6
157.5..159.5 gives 14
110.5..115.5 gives 16.2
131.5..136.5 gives 17.7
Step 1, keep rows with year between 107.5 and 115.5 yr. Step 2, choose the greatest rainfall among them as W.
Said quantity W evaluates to 17.1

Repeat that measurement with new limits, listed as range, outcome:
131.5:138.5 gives 18.7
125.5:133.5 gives 17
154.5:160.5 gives 14.4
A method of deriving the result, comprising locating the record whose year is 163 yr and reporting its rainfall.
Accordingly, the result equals 15.2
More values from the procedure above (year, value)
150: 9.91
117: 17.1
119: 15.1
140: 15.3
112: 16.4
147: 9.02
